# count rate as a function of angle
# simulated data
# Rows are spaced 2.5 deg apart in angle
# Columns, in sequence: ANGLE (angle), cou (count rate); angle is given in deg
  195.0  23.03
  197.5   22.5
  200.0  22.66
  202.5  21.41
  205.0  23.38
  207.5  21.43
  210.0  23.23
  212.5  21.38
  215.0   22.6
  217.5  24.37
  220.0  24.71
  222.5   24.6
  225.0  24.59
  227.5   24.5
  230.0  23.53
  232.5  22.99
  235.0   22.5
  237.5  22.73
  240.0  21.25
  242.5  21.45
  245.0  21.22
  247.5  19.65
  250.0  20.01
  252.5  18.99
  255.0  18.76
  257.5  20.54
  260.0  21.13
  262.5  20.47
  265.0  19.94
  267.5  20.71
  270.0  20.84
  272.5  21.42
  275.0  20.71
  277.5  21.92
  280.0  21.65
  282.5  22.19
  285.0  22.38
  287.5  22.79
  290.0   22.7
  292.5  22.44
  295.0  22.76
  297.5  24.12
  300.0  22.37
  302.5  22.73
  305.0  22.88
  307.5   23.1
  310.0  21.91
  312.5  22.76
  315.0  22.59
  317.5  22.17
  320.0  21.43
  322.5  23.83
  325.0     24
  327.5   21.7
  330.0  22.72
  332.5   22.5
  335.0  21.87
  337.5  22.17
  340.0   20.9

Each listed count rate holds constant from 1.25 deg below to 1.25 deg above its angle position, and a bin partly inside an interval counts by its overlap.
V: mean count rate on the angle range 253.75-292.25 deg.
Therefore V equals 21.2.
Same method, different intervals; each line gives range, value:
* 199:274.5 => 21.9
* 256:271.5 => 20.6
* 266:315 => 22.2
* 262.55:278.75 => 20.9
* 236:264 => 20.6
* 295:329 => 22.7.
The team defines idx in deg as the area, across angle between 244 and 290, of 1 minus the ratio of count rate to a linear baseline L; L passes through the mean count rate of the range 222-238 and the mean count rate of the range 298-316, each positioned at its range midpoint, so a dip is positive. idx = 4.5 deg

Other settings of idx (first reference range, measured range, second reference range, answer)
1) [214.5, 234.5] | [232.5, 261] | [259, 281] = 2.1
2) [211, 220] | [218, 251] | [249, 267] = -1.4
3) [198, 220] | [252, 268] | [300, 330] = 1.8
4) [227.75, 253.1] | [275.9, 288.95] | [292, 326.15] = 0.1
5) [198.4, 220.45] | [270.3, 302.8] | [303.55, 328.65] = 0.6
